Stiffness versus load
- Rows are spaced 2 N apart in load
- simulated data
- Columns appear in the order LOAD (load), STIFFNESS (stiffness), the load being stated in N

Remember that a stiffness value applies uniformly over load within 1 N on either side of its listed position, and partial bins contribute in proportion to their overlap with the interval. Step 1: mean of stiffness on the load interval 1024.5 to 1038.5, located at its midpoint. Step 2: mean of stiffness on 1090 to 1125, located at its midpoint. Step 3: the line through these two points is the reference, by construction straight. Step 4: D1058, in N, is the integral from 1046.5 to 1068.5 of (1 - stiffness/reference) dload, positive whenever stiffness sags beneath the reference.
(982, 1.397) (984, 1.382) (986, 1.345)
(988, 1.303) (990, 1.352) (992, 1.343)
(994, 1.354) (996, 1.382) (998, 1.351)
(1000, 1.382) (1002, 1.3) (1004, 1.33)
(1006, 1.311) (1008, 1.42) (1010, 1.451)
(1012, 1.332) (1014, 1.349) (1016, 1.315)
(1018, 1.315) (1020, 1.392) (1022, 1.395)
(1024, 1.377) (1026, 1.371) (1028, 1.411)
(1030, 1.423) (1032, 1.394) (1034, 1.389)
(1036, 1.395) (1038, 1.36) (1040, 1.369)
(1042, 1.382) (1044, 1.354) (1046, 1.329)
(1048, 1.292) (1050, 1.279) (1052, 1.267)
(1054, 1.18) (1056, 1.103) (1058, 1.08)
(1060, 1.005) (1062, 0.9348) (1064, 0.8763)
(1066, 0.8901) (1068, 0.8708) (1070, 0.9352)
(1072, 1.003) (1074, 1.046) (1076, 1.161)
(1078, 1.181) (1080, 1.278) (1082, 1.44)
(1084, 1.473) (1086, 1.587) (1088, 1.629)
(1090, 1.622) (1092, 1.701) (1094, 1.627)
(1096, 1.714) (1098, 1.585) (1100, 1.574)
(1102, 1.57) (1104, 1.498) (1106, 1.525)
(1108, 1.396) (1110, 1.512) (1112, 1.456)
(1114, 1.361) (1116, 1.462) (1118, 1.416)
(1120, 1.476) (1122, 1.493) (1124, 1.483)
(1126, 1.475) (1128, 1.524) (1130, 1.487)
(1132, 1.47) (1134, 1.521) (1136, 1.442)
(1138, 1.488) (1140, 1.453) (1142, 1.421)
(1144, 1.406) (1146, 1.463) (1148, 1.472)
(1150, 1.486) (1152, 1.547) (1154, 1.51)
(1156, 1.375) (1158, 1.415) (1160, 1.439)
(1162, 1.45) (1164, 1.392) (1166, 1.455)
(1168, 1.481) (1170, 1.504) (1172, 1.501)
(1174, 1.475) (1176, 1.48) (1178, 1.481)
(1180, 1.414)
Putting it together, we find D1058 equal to 5.43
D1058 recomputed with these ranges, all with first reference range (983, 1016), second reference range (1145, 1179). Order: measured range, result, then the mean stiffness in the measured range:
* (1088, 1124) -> -2.60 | 1.53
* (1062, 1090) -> 4.35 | 1.19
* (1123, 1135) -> -0.41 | 1.49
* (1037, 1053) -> 0.65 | 1.33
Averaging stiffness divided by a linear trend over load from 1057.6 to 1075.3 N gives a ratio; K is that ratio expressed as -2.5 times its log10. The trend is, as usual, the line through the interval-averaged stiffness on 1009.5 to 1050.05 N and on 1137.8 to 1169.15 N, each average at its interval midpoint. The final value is 0.40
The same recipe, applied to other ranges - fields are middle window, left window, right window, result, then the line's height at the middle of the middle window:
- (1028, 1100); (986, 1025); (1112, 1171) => 0.08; 1.4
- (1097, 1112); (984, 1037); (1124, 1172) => -0.06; 1.43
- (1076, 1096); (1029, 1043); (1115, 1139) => -0.04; 1.44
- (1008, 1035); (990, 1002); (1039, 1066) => -0.09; 1.28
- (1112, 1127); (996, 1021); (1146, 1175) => -0.01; 1.43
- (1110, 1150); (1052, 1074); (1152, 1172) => -0.12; 1.31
